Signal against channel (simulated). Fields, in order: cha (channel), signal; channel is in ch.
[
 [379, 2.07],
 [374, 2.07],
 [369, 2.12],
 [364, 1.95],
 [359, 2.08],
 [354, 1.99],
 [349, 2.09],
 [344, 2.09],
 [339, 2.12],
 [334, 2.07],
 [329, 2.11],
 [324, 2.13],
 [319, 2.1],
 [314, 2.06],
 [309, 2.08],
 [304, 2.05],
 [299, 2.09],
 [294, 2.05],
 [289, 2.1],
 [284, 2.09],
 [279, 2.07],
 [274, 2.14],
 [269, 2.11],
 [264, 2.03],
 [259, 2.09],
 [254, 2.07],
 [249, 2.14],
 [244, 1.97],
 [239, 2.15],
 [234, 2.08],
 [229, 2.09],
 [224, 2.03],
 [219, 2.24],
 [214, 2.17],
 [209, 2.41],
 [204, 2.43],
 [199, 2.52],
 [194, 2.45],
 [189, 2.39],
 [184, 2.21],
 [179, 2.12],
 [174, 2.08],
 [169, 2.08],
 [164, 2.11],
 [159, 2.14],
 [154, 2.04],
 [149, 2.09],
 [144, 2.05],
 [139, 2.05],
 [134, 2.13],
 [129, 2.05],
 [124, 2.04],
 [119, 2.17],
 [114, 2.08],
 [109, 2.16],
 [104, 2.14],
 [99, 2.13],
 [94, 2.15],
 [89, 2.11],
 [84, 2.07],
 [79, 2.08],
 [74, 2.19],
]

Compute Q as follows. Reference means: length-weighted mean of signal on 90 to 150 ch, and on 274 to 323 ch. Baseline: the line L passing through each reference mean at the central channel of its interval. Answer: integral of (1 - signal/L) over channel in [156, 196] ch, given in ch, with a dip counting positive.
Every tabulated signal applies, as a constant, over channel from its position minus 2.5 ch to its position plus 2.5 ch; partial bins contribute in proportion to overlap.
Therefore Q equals -1.8 ch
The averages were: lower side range 2.1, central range 2.19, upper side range 2.08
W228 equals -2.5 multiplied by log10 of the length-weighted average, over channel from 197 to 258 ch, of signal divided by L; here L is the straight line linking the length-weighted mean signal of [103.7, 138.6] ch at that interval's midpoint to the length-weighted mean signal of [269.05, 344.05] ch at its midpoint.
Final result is -0.05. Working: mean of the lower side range 2.1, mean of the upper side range 2.09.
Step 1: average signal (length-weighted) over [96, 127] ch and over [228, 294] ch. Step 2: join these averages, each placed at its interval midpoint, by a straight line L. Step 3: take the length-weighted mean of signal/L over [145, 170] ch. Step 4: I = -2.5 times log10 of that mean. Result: 0.01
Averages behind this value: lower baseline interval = 2.12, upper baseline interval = 2.09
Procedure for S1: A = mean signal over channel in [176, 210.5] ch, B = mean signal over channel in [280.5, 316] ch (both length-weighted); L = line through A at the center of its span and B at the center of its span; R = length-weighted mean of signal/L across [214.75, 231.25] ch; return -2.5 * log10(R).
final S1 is 0.07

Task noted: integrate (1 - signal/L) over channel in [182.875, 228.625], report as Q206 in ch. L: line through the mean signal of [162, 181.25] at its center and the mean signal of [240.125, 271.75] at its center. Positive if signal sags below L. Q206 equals -4.9 ch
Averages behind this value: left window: 2.1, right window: 2.07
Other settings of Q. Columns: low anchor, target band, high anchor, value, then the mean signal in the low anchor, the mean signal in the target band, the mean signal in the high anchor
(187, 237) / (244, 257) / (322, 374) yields 0.8 ch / 2.28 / 2.08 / 2.07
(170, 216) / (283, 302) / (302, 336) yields 0.5 ch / 2.3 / 2.08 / 2.09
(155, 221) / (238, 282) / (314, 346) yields 1.9 ch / 2.25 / 2.08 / 2.1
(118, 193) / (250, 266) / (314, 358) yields 0.2 ch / 2.12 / 2.07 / 2.09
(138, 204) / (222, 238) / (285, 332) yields 0.5 ch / 2.19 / 2.08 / 2.09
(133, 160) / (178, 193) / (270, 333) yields -1.4 ch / 2.08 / 2.27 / 2.09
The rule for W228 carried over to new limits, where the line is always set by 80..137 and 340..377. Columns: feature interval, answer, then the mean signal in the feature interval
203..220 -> -0.11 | 2.31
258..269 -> 0.01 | 2.07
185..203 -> -0.16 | 2.43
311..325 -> -0.01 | 2.09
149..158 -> 0.02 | 2.07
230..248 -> 0.00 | 2.07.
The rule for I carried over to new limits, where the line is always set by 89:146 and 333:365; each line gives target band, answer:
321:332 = -0.027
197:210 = -0.176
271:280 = -0.019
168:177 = 0.006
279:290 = -0.008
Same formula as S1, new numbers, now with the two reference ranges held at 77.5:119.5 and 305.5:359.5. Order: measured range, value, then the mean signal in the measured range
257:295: 0.00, 2.09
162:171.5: 0.01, 2.09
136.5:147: 0.03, 2.05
